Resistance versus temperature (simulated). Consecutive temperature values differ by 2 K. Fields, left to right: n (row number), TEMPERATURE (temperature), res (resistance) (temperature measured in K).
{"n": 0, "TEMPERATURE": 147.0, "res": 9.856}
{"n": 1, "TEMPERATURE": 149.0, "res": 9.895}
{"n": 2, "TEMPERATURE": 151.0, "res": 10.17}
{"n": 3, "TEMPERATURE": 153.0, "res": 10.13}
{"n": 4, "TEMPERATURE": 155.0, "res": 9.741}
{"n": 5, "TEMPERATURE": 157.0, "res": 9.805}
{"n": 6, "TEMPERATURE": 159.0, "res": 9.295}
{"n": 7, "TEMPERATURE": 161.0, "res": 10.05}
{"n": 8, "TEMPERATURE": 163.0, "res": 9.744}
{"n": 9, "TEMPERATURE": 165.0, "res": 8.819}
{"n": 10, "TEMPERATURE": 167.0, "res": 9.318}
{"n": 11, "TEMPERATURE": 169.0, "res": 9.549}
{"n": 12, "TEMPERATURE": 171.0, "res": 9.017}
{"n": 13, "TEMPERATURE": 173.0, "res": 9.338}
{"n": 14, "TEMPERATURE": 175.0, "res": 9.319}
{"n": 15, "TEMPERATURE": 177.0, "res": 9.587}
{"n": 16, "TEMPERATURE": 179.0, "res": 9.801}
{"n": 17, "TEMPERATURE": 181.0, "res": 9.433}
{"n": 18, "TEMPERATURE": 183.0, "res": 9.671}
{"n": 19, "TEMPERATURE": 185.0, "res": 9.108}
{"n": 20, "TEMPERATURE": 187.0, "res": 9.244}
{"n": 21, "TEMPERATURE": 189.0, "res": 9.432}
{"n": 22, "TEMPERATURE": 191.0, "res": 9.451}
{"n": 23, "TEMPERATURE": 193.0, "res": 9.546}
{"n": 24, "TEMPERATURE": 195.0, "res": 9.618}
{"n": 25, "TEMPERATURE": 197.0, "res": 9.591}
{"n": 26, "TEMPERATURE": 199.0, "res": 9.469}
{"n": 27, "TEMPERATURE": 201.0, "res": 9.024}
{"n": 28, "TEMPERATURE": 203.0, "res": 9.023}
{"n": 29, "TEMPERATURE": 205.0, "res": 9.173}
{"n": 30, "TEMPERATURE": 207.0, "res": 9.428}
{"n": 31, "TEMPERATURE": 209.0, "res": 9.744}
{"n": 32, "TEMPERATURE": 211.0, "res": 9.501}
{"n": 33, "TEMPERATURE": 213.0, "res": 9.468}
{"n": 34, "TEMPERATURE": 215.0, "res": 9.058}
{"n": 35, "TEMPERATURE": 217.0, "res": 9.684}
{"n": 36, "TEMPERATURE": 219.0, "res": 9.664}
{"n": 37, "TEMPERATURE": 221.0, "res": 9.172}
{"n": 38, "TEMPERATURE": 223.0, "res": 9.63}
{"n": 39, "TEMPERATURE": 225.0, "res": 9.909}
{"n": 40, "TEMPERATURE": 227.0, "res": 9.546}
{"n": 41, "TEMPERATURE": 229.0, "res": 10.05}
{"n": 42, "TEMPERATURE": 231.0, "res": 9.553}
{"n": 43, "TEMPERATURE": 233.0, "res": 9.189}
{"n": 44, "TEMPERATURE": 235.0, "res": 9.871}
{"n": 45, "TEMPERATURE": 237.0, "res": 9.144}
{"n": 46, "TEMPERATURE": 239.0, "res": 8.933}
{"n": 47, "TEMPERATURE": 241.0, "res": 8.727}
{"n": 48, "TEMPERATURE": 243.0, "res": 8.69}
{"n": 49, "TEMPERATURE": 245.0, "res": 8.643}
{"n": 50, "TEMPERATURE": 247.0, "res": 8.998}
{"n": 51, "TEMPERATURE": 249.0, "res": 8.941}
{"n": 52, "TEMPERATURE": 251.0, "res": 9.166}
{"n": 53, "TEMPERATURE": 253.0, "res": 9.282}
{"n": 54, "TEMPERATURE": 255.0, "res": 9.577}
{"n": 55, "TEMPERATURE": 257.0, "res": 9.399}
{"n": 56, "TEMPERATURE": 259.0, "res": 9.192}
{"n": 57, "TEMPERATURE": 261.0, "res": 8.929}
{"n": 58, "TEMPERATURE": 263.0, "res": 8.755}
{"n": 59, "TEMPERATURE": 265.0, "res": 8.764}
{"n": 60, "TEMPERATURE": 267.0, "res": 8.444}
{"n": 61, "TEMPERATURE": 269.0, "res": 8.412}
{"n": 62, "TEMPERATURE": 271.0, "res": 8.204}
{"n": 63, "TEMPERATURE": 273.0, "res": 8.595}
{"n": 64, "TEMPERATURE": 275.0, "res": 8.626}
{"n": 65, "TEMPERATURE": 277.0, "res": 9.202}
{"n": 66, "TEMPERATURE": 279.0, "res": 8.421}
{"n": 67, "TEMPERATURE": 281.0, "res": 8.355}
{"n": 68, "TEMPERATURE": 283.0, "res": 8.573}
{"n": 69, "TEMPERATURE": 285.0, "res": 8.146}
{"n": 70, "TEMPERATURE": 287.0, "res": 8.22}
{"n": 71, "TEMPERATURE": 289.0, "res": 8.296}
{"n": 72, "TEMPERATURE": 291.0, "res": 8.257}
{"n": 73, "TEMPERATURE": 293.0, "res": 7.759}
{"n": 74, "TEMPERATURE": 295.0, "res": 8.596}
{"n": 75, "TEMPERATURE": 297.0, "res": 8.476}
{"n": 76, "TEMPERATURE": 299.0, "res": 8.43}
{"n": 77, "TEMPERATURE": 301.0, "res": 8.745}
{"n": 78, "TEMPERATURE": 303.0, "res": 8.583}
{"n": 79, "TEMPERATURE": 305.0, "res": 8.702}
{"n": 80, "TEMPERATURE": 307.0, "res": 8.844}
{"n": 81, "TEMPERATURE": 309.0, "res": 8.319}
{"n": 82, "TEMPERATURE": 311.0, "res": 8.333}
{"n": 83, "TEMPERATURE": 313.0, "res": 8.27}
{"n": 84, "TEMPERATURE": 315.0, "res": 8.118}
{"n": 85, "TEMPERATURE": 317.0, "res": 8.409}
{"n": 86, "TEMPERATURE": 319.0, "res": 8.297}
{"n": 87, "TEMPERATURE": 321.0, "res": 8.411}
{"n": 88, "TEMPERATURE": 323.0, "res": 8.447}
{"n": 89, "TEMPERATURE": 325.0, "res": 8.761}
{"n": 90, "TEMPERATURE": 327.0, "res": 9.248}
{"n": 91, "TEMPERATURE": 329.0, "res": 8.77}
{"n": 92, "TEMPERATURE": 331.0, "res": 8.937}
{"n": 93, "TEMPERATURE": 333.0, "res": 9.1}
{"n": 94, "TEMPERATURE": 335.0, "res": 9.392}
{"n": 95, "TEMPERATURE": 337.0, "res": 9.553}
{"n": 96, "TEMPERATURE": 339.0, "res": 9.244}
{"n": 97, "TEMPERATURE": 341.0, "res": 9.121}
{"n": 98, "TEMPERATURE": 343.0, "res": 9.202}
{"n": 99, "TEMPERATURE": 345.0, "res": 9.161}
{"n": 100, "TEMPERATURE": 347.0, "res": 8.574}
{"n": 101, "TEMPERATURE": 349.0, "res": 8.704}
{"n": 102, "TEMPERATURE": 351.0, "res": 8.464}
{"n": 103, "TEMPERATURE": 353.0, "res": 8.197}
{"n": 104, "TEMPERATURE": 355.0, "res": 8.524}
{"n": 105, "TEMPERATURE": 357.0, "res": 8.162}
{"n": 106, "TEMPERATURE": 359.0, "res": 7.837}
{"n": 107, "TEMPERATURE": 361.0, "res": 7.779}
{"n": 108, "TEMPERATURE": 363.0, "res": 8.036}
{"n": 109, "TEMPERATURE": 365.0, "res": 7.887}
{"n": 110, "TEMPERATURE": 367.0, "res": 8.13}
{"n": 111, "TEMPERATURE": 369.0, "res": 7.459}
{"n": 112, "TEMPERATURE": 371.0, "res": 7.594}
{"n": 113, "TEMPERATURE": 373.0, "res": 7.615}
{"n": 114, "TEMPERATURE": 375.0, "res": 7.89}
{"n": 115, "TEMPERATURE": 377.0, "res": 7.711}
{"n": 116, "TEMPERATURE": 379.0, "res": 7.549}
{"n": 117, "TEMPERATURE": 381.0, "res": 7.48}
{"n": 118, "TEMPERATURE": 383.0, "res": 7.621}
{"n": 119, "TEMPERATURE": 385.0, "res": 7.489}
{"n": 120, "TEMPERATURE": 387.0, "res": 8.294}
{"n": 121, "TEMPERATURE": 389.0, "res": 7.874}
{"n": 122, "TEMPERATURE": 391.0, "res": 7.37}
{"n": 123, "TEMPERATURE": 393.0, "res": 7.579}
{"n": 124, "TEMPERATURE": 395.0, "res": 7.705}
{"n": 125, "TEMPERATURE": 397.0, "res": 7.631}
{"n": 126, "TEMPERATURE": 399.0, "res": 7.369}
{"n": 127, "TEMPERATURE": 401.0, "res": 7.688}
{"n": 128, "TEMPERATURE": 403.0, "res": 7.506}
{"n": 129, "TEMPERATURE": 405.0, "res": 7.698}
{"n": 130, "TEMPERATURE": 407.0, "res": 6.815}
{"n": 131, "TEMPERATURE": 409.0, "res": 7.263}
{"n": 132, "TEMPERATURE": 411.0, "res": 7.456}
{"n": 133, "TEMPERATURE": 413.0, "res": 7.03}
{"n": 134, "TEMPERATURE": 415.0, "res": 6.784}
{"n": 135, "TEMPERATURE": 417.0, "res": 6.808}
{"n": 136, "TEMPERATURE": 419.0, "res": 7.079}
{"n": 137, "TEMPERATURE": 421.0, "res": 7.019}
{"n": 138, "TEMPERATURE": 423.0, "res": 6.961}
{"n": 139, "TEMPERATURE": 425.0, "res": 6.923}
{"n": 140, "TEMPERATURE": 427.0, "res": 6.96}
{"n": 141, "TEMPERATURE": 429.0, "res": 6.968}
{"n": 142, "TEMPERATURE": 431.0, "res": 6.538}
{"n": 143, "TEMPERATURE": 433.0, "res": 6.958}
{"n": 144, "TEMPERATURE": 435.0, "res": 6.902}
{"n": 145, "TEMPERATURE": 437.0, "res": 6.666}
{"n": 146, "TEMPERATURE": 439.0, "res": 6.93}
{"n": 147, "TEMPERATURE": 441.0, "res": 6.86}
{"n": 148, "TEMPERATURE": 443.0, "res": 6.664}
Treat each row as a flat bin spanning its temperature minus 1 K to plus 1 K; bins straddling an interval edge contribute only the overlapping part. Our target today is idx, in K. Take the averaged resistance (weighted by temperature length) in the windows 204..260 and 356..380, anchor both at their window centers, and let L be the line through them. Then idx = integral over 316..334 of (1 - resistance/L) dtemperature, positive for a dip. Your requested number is -0.9 K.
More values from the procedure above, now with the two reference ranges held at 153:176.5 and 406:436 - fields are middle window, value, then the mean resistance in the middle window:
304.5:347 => -4.8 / 8.79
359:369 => -0.5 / 7.9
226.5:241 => -1.0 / 9.42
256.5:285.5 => -0.8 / 8.66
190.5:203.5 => -0.3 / 9.4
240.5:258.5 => -0.9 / 9.06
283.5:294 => 0.1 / 8.16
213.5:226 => -0.8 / 9.52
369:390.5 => -0.9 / 7.69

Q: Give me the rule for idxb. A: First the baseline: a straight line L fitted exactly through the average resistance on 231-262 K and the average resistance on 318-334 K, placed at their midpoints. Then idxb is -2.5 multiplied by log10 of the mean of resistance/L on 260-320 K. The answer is 0.06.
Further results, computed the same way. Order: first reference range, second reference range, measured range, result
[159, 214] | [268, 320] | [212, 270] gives -0.03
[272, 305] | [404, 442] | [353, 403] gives -0.04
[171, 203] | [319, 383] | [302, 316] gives 0.03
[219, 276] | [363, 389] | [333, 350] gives -0.13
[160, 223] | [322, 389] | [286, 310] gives 0.04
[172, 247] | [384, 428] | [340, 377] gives -0.05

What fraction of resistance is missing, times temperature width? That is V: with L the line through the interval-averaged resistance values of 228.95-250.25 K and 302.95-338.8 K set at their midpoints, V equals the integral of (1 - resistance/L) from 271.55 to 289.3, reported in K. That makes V 0.84 K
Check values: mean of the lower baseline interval 9.12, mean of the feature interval 8.49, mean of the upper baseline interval 8.71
